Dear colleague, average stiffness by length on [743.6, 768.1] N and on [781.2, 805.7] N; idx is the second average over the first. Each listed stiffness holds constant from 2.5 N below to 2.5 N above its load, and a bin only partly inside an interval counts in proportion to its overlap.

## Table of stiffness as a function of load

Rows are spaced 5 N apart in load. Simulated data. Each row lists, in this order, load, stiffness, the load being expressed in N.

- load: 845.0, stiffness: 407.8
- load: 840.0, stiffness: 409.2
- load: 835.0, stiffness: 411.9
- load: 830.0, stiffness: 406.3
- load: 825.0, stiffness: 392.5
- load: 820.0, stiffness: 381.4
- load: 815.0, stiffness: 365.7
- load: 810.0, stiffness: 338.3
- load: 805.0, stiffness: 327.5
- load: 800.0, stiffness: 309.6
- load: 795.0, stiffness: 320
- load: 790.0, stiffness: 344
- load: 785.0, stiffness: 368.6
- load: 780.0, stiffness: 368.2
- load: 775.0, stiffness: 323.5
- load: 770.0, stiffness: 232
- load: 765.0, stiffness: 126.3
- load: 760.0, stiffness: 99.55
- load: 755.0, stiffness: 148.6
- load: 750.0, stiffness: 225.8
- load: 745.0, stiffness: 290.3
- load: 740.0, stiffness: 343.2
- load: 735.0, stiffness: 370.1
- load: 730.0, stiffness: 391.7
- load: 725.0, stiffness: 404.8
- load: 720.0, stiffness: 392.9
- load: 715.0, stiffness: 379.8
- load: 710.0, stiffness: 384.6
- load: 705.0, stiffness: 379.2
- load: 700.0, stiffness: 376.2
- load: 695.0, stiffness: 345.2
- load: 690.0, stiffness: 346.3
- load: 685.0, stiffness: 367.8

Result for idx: 1.9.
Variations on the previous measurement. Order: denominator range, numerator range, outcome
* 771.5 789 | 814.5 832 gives 1.12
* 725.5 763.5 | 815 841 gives 1.47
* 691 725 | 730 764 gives 0.67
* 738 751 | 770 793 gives 1.16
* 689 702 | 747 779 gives 0.57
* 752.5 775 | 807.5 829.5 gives 2.18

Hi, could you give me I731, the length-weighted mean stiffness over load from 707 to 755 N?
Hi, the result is 343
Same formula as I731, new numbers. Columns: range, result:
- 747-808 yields 267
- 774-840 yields 361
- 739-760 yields 227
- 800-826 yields 354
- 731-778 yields 246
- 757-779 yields 206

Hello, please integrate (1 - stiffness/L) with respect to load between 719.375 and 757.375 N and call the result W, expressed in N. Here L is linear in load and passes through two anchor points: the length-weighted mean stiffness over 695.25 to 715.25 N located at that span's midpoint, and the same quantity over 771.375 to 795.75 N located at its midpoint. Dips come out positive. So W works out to 4.7 N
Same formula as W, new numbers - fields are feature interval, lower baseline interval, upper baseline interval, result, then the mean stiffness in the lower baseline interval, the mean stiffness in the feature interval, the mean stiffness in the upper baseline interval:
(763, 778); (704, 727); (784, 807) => 4.87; 388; 235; 332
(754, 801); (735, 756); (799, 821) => 6.96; 273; 266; 344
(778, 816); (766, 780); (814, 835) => -1.55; 278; 341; 391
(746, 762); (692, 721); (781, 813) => 8.25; 375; 172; 337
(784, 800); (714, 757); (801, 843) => 1.03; 328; 337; 377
